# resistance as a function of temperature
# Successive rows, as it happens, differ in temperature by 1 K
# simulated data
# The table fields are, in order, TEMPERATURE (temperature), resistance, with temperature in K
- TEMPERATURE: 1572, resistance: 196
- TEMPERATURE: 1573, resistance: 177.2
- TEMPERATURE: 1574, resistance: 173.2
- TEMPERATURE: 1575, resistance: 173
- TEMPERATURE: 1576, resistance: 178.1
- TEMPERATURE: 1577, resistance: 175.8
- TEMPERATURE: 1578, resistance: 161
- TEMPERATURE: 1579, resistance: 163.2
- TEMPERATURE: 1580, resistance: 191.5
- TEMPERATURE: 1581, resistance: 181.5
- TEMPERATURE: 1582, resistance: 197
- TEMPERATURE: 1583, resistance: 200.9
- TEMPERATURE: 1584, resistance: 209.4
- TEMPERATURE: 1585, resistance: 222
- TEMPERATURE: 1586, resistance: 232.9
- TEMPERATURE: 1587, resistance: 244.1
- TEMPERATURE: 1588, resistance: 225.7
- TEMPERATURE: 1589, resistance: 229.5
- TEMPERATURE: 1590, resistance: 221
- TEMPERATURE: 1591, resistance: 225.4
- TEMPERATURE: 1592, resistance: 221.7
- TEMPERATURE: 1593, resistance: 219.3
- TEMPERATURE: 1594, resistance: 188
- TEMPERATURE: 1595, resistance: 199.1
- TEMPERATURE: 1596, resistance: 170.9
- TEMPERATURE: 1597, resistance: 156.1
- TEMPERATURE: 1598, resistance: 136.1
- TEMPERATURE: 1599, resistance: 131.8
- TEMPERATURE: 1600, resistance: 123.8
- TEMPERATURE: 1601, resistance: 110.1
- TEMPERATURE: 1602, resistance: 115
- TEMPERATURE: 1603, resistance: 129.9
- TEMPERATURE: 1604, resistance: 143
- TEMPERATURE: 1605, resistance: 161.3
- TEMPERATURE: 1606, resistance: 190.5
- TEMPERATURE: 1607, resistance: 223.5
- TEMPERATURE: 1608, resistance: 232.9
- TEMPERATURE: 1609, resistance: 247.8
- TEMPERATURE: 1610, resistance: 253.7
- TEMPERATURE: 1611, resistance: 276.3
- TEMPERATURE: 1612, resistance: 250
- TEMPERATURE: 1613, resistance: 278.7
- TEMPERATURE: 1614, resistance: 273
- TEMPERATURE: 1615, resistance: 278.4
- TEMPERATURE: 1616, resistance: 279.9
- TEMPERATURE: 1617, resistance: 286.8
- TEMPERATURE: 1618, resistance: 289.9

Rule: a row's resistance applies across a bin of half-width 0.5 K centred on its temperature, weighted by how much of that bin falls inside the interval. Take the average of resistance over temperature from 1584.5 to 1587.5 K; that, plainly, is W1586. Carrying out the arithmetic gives 233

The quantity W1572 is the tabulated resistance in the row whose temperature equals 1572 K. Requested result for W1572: 196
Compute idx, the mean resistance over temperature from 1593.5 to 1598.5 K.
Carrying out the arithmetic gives 170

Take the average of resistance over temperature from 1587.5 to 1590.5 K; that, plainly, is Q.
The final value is 225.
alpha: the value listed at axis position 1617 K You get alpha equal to 286.8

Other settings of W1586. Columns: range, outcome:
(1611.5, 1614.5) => 267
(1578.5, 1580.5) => 177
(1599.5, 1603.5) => 120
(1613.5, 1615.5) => 276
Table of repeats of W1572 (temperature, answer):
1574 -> 173.2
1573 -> 177.2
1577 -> 175.8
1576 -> 178.1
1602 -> 115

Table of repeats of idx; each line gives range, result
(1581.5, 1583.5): 199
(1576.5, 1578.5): 168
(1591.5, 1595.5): 207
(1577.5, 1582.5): 179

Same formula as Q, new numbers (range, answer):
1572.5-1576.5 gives 175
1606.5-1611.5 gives 247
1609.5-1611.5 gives 265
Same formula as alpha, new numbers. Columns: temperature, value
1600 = 123.8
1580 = 191.5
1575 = 173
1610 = 253.7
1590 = 221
